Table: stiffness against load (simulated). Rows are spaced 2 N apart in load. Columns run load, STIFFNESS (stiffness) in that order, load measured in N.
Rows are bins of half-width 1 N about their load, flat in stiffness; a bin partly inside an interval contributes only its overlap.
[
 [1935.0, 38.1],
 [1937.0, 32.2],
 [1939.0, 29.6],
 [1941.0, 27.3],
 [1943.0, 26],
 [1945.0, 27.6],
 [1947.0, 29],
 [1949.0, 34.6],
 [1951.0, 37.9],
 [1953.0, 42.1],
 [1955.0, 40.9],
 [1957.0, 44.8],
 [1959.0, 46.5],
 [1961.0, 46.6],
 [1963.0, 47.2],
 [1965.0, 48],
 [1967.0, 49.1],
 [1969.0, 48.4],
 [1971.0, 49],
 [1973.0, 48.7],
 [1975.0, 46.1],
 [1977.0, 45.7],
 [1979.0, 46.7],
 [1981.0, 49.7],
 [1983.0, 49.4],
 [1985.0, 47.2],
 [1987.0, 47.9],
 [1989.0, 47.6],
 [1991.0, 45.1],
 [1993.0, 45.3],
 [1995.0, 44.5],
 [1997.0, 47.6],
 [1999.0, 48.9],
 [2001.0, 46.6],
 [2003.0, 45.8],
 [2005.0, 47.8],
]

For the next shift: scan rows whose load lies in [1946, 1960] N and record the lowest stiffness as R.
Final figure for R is 29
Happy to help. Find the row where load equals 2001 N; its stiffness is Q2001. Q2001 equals 46.6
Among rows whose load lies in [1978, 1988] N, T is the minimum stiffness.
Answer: 46.7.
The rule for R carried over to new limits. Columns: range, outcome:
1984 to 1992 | 45.1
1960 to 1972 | 46.6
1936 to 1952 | 26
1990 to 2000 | 44.5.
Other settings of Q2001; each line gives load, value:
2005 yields 47.8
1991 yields 45.1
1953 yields 42.1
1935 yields 38.1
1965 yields 48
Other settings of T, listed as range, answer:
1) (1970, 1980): 45.7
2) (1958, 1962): 46.5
